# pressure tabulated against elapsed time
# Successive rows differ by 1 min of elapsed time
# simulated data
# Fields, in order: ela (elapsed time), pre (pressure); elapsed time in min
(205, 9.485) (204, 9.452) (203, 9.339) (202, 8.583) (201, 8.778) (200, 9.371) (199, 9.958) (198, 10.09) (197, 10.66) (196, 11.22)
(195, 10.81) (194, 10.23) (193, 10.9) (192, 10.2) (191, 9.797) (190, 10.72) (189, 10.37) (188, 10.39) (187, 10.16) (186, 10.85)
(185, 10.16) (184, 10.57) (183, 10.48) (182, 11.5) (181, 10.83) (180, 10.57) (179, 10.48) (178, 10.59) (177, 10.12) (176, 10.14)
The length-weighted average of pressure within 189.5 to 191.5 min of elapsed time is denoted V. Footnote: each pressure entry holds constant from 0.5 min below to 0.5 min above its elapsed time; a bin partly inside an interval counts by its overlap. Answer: 10.3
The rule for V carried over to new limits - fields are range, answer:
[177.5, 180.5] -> 10.5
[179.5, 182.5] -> 11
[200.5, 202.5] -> 8.68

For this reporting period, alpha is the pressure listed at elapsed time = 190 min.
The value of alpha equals 10.72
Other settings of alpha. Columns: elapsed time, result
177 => 10.12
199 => 9.958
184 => 10.57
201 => 8.778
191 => 9.797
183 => 10.48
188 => 10.39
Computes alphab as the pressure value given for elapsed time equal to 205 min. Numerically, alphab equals 9.485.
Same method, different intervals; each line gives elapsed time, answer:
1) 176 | 10.14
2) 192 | 10.2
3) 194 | 10.23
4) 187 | 10.16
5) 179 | 10.48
